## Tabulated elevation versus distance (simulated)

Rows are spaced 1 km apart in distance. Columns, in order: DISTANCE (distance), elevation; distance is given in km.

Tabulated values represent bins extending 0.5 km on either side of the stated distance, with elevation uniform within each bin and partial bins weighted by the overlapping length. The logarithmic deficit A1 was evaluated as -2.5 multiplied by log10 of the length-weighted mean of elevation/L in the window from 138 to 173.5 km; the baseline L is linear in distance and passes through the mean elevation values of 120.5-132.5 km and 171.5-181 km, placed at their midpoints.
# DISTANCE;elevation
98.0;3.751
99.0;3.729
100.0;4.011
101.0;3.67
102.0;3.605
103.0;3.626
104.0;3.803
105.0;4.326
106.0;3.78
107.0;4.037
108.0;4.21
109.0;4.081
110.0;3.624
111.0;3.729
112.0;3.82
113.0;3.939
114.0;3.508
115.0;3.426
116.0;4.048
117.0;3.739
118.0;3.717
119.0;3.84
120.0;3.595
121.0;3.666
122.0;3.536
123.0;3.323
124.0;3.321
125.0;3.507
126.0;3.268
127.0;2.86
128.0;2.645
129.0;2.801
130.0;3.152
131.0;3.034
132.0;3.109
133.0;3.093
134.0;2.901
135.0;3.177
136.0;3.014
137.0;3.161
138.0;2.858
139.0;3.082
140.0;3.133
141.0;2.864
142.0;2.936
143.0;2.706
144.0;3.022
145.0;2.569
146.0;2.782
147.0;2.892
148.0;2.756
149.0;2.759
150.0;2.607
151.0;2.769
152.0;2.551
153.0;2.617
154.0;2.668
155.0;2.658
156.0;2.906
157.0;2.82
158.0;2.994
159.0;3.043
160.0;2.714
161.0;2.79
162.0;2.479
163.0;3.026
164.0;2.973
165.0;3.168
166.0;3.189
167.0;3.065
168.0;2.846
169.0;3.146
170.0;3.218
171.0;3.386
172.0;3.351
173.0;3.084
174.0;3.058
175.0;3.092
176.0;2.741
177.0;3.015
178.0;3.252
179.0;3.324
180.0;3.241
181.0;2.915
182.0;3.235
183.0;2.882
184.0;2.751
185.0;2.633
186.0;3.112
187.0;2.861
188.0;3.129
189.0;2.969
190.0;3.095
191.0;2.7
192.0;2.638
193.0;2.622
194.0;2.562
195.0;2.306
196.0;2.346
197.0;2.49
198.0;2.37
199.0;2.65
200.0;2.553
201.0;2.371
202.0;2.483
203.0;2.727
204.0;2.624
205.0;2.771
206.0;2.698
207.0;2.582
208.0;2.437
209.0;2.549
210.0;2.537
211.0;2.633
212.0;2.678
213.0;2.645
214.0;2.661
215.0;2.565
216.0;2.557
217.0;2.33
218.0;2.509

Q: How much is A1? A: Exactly 0.09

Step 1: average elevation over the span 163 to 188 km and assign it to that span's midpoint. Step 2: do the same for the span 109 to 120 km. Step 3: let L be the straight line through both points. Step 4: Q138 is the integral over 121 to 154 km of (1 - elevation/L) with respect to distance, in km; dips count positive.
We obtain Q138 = 5.0 km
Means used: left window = 3.75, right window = 3.06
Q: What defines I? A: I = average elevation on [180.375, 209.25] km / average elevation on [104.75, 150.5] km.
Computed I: 0.82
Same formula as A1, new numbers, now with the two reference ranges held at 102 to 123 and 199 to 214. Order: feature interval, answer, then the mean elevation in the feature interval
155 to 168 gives 0.088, 2.92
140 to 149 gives 0.193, 2.83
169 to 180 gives -0.055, 3.16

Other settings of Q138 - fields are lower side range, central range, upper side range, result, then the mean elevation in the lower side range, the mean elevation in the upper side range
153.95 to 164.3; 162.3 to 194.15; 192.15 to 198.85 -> -4.5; 2.83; 2.47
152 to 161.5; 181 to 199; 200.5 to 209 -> -0.7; 2.79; 2.58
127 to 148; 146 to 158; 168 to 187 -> 1.0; 2.94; 3.07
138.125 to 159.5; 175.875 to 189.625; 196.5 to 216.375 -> -1.7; 2.82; 2.58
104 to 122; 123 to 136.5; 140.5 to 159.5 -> 1.1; 3.82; 2.79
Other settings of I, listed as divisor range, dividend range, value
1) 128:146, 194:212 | 0.86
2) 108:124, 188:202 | 0.70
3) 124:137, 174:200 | 0.93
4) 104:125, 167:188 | 0.81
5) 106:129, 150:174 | 0.81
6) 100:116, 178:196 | 0.75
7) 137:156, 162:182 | 1.10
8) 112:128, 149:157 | 0.76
